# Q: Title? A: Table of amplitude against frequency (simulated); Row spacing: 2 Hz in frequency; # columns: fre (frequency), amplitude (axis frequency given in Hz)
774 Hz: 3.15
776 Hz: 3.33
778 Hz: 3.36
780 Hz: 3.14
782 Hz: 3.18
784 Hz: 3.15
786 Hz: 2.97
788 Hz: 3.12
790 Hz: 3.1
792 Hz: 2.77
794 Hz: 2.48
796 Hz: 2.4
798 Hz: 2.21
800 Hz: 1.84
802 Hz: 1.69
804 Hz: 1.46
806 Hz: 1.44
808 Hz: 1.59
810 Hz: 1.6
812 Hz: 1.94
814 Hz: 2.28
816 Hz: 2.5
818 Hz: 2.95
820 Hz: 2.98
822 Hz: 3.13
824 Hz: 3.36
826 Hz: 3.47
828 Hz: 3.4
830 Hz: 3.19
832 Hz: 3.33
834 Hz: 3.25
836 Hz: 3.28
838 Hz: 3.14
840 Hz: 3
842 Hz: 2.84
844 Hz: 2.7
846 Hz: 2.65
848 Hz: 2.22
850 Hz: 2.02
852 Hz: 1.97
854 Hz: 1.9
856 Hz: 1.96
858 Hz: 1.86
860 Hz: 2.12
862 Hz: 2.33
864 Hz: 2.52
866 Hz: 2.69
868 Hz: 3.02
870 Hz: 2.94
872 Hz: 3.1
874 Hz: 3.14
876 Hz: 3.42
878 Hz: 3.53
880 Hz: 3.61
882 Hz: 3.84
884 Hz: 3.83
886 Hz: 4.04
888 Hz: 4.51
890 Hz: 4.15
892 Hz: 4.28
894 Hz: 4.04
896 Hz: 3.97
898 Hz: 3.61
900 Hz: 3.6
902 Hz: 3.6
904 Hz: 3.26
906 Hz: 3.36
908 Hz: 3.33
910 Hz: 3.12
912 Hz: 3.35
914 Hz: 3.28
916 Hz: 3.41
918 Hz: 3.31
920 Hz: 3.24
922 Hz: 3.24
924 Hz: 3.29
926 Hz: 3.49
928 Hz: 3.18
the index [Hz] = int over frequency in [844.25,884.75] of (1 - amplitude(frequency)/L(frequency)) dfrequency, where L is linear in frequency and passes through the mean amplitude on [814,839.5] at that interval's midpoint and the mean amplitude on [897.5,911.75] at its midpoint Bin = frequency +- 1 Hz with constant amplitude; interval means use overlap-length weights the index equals 6.7 Hz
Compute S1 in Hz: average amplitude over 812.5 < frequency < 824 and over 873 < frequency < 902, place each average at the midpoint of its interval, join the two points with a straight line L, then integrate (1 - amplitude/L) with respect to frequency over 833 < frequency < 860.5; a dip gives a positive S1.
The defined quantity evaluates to 5.9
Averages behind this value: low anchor 2.78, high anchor 3.82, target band 2.5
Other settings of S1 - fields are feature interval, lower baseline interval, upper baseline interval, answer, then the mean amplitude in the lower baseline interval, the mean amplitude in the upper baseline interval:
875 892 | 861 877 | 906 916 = -4.79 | 2.9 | 3.29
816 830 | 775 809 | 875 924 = -1.51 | 2.54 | 3.62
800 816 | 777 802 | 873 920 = 6.29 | 2.77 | 3.63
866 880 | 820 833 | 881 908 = 1.83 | 3.29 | 3.83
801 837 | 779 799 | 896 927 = 4.71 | 2.85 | 3.39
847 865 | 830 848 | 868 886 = 6.15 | 2.99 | 3.44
